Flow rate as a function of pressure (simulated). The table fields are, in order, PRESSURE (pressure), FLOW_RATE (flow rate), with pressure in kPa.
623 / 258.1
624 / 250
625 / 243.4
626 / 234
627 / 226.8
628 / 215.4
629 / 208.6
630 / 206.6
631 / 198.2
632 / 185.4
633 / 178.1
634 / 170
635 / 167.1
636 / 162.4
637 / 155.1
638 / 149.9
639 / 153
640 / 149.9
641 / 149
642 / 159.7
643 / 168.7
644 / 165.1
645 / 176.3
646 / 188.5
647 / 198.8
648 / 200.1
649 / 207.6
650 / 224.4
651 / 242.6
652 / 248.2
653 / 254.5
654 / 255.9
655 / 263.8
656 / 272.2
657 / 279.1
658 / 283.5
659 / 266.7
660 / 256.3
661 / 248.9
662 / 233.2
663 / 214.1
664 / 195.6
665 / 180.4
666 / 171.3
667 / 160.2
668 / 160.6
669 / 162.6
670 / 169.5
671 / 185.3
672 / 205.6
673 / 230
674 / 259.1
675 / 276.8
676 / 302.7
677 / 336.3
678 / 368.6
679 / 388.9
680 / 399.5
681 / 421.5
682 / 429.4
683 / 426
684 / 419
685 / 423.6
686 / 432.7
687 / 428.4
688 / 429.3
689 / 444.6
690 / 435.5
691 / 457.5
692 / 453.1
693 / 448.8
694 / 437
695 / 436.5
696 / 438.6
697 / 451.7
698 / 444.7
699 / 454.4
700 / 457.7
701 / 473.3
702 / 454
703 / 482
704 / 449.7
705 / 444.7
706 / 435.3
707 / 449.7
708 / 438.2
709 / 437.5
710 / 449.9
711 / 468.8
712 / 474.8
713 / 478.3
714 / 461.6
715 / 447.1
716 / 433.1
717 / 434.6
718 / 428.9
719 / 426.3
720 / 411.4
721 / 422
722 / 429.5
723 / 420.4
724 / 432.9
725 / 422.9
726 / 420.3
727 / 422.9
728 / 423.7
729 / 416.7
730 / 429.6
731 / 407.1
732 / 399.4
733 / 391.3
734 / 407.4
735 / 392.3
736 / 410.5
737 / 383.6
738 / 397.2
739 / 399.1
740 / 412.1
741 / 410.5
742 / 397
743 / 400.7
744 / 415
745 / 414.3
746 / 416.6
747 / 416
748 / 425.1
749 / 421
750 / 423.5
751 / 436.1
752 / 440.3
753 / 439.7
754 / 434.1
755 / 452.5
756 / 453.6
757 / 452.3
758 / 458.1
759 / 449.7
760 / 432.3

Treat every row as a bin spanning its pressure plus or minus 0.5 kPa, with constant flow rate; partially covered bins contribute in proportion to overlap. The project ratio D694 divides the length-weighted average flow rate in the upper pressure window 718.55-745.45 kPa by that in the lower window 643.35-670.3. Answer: 1.9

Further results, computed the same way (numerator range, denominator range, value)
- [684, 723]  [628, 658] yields 2.23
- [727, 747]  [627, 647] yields 2.31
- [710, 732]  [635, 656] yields 2.22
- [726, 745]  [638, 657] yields 1.99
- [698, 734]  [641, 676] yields 2.02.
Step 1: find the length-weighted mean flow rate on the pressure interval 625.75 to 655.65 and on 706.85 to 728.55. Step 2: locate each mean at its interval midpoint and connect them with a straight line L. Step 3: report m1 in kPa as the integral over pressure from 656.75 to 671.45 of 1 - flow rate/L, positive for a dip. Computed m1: 3.1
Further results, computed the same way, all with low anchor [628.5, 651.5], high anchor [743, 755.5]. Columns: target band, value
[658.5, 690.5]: -4.7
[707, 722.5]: -4.2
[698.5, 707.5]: -3.7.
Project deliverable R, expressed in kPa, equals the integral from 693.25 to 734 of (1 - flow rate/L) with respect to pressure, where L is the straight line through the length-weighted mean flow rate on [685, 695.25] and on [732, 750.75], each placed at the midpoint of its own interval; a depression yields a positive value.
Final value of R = -1.3 kPa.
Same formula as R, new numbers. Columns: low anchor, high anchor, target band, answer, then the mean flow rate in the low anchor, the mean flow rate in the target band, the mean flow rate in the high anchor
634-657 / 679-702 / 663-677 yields 5.1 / 197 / 210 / 438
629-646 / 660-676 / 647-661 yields -4.2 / 170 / 248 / 208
